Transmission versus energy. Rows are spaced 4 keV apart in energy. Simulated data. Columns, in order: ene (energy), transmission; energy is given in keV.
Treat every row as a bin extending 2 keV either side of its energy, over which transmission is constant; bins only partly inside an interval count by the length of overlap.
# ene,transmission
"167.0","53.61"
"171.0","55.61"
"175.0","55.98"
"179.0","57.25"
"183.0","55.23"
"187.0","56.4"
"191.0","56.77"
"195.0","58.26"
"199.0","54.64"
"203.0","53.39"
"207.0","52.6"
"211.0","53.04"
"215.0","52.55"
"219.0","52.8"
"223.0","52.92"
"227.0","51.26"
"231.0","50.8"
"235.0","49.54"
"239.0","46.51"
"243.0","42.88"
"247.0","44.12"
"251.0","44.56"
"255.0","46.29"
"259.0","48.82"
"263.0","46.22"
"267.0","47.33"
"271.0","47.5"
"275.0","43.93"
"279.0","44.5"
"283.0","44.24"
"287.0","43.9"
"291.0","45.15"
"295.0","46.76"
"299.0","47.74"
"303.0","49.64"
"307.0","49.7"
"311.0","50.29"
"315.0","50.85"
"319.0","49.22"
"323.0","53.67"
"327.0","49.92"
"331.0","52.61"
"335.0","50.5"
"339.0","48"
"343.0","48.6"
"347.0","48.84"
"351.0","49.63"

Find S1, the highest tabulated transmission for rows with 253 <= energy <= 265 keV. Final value 48.82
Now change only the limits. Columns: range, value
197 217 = 54.64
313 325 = 53.67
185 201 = 58.26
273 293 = 45.15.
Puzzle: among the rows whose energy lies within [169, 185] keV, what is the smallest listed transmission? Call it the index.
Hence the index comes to 55.23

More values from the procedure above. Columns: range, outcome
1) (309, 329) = 49.22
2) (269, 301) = 43.9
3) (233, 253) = 42.88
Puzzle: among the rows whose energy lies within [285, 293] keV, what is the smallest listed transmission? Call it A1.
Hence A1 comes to 43.9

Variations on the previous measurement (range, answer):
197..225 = 52.55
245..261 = 44.12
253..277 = 43.93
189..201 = 54.64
